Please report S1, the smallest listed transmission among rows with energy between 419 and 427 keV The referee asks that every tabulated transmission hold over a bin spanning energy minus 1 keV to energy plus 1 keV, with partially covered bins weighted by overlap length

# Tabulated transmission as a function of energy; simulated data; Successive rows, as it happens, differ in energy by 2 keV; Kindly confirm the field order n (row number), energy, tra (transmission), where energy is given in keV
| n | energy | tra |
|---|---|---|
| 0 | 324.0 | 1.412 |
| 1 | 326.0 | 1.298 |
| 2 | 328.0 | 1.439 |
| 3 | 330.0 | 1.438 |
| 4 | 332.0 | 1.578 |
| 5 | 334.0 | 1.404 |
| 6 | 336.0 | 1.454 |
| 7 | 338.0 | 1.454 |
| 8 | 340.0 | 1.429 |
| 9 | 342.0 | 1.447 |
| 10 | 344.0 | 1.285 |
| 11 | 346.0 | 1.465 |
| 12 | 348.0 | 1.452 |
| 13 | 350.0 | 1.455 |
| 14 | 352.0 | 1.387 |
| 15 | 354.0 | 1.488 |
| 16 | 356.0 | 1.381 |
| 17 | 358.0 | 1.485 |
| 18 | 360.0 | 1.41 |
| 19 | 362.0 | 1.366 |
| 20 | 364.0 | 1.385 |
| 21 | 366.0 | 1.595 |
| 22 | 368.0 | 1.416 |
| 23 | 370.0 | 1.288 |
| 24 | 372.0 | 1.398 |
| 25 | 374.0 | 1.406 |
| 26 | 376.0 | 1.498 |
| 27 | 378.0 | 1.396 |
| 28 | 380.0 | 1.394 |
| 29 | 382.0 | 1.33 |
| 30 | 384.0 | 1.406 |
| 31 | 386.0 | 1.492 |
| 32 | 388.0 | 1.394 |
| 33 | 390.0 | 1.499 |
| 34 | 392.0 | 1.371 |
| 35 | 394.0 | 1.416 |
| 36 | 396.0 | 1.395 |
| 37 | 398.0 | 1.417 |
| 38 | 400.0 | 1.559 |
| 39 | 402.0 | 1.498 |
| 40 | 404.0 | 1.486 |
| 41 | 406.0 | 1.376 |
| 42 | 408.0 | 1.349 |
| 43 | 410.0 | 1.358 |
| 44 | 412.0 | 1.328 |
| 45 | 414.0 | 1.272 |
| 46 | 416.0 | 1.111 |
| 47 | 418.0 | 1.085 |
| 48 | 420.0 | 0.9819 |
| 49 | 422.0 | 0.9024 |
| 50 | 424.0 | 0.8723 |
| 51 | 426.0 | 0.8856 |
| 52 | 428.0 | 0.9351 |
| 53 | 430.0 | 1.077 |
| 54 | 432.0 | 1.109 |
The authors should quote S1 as 0.8723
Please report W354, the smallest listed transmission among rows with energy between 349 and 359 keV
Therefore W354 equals 1.381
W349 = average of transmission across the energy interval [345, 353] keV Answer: 1.44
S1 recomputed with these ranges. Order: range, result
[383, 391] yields 1.394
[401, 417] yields 1.111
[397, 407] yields 1.376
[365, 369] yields 1.416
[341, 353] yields 1.285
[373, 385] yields 1.33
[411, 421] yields 0.9819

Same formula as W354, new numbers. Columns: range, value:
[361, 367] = 1.366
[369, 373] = 1.288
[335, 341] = 1.429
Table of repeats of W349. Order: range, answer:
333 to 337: 1.43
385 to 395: 1.43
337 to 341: 1.44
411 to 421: 1.16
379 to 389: 1.4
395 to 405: 1.47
